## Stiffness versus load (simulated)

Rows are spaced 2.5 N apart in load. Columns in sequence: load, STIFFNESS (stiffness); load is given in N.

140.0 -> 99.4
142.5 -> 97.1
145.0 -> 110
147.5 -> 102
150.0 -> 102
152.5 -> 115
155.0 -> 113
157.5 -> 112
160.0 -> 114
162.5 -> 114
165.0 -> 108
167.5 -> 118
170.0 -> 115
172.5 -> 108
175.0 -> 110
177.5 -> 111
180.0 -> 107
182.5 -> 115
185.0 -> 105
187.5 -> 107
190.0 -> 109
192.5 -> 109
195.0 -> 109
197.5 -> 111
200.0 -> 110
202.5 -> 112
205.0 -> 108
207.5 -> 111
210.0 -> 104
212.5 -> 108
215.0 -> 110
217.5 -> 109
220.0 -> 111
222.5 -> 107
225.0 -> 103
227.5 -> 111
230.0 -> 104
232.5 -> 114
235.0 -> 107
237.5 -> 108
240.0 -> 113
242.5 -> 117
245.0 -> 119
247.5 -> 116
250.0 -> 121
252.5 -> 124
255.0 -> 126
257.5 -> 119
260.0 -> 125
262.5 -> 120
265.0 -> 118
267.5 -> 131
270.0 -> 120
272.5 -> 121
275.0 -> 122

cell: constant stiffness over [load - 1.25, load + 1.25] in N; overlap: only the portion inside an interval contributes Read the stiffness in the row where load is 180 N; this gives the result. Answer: 107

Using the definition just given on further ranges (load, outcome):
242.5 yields 117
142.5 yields 97.1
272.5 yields 121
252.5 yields 124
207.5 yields 111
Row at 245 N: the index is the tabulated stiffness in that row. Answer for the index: 119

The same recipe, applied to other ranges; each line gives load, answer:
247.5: 116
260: 125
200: 110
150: 102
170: 115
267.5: 131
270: 120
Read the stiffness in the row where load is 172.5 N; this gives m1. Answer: 108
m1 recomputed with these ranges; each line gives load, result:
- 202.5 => 112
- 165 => 108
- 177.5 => 111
